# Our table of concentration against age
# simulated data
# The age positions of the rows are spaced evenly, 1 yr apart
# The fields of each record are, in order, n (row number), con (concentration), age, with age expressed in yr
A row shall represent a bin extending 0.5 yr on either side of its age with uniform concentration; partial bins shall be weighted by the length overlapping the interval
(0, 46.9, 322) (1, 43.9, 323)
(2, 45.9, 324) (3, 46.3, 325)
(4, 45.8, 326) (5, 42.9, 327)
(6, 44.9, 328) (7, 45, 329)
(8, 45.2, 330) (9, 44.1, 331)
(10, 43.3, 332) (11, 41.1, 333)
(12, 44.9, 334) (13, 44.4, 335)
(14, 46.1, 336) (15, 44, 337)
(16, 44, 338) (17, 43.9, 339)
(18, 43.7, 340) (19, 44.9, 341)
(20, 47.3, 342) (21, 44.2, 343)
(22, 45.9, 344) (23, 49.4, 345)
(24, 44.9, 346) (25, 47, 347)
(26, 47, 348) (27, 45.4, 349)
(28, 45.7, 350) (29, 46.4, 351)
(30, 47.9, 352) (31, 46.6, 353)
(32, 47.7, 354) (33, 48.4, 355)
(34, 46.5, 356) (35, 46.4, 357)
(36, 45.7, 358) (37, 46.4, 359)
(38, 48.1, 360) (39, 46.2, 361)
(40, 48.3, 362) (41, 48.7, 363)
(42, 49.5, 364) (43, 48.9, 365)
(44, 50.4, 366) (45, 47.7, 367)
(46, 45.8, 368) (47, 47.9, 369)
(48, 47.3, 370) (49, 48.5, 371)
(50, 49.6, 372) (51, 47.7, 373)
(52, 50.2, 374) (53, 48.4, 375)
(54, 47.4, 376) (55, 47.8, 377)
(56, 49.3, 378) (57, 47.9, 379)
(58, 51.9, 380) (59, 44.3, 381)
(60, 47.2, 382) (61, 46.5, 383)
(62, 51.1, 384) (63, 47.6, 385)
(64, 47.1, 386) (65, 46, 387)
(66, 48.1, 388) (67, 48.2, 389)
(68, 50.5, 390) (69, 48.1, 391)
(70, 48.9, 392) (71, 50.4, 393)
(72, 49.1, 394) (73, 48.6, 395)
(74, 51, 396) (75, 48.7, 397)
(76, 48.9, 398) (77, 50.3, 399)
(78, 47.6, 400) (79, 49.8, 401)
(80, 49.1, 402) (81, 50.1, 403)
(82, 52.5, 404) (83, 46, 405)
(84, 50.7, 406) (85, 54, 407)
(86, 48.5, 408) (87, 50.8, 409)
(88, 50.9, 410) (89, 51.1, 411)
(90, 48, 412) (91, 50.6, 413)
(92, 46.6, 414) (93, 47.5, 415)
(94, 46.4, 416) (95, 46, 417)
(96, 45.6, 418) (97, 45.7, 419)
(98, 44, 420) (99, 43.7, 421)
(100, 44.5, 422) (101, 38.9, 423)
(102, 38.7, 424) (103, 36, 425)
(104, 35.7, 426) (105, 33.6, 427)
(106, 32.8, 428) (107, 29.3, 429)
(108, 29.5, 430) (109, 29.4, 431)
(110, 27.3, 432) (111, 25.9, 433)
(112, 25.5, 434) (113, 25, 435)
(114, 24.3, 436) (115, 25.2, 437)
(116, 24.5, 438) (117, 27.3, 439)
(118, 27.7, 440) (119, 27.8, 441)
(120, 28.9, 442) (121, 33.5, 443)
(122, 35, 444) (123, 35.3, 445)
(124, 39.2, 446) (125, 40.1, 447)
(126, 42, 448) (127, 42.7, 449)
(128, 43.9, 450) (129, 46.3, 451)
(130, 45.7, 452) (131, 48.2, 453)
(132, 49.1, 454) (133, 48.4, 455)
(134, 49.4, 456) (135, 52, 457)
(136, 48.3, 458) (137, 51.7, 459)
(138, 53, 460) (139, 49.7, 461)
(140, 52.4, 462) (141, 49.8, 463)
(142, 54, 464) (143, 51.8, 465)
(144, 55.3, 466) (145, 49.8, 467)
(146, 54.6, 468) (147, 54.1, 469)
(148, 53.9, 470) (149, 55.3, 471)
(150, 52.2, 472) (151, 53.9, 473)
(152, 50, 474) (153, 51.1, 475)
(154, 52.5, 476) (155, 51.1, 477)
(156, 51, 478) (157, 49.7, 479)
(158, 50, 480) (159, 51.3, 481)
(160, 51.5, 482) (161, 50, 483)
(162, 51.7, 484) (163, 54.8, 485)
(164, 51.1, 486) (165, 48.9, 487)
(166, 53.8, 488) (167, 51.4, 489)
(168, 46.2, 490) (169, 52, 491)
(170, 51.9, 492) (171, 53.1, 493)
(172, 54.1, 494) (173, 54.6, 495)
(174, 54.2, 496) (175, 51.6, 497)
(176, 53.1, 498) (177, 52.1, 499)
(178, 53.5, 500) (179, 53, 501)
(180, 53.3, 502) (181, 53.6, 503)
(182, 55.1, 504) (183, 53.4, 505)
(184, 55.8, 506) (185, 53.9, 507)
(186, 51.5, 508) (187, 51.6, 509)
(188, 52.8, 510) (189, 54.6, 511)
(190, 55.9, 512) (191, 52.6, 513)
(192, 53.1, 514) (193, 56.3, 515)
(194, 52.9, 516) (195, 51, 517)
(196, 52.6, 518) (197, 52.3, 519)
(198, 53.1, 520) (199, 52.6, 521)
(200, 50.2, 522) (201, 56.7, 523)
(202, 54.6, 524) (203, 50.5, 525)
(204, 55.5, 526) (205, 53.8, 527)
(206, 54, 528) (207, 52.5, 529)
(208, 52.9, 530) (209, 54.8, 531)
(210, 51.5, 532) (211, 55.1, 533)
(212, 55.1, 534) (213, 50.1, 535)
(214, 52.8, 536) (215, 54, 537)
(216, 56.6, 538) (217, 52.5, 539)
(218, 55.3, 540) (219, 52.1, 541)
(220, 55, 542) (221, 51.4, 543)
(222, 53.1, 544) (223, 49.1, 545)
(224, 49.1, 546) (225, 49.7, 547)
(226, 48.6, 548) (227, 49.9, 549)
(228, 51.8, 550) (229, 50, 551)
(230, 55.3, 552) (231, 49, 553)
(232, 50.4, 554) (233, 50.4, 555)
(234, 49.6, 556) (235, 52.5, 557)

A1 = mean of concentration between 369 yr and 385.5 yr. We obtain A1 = 48.3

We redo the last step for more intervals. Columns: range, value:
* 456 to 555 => 52.4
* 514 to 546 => 53.2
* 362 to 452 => 43.4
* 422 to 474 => 41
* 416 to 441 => 33.7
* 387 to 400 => 49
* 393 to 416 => 49.5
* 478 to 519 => 52.6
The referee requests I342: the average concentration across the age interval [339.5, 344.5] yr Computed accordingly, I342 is 45.2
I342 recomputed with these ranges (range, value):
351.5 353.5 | 47.2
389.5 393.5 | 49.5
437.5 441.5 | 26.8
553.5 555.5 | 50.4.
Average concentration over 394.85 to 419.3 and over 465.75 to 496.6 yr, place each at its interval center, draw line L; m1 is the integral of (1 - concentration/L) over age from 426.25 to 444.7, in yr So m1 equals 7.9 yr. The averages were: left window 49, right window 52.1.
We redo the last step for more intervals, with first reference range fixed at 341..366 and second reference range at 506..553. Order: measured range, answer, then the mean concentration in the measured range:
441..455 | 2.7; 40.6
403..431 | 3.0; 43.8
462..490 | -0.5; 51.9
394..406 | -0.2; 49.4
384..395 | -0.1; 48.5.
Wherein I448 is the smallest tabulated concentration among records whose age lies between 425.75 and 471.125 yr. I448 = 24.3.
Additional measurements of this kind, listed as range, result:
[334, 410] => 43.7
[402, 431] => 29.3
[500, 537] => 50.1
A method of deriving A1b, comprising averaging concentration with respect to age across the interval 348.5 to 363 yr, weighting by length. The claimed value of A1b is 46.9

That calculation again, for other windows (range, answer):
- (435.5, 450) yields 32.8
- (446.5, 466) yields 48.5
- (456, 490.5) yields 51.7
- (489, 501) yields 52.4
